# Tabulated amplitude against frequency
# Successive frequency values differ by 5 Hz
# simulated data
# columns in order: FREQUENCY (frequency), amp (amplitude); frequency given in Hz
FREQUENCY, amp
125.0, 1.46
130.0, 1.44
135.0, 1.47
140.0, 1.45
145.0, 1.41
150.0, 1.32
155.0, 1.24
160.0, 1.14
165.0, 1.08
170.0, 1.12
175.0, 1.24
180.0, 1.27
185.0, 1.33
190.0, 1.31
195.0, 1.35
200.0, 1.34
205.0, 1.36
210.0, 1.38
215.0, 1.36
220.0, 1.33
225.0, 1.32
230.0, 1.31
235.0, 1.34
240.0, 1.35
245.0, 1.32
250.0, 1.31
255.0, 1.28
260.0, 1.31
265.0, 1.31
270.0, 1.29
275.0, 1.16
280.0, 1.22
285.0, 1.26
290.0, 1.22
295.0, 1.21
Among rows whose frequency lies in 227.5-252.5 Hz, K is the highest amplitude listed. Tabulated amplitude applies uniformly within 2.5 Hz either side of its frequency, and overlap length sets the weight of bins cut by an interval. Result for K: 1.35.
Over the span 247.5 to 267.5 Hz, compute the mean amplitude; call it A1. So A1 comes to 1.3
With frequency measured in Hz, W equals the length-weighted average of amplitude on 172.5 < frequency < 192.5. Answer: 1.29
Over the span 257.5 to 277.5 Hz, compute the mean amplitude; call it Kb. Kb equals 1.27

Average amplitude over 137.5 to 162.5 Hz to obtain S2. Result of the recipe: 1.31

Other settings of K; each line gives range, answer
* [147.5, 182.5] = 1.32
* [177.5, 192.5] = 1.33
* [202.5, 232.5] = 1.38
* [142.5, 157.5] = 1.41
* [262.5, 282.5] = 1.31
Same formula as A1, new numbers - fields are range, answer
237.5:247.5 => 1.34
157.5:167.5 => 1.11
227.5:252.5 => 1.33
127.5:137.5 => 1.45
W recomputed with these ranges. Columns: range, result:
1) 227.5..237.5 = 1.32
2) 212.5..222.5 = 1.35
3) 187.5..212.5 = 1.35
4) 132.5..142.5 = 1.46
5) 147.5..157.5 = 1.28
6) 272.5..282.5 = 1.19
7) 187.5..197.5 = 1.33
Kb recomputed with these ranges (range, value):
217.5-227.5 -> 1.32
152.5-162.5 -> 1.19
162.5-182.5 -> 1.18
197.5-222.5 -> 1.35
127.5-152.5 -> 1.42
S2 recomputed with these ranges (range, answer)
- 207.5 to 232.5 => 1.34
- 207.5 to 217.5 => 1.37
